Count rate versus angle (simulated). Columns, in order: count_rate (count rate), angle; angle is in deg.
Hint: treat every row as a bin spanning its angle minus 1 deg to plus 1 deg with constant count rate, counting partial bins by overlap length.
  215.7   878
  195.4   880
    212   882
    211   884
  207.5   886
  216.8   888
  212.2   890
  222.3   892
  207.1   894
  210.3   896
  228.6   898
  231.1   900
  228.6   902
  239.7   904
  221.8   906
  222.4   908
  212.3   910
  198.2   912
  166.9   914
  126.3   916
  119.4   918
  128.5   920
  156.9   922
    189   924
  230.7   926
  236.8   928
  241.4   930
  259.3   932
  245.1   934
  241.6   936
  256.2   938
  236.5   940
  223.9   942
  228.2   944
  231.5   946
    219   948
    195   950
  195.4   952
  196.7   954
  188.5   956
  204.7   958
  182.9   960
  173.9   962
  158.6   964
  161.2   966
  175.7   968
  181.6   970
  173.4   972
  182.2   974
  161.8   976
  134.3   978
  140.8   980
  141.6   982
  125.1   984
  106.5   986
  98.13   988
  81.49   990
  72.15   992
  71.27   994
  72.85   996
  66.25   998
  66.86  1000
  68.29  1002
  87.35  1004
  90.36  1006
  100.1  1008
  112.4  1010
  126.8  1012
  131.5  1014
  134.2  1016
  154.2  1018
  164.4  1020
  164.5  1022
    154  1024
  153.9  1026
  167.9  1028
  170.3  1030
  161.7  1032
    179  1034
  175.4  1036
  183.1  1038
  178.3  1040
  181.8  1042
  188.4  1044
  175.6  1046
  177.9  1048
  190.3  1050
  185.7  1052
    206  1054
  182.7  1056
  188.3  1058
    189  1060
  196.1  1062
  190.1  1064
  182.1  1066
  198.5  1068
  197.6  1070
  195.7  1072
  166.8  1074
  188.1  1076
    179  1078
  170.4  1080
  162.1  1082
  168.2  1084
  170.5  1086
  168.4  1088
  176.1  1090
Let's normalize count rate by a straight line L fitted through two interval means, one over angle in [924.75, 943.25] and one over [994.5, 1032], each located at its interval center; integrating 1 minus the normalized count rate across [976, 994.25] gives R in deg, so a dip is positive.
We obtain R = 5.9 deg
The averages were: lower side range 240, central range 112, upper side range 122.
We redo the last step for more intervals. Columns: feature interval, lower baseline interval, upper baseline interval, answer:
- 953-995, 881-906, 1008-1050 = 8.48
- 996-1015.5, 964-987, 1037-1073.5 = 8.48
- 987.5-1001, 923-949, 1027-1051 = 8.51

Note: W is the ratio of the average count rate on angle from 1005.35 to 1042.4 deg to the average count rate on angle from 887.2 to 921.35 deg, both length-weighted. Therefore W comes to 0.76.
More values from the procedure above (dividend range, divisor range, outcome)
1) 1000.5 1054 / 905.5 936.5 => 0.77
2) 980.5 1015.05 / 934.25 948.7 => 0.41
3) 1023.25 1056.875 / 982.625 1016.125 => 1.88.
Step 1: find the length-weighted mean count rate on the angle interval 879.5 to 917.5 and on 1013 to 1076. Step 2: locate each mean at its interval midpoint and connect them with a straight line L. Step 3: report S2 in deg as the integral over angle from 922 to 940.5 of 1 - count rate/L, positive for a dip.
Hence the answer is -3.0 deg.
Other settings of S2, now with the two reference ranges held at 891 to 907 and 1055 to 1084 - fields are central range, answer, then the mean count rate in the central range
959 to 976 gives 2.8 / 173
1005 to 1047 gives 8.5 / 155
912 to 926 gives 3.9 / 157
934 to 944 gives -1.1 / 239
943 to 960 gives 0.5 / 206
